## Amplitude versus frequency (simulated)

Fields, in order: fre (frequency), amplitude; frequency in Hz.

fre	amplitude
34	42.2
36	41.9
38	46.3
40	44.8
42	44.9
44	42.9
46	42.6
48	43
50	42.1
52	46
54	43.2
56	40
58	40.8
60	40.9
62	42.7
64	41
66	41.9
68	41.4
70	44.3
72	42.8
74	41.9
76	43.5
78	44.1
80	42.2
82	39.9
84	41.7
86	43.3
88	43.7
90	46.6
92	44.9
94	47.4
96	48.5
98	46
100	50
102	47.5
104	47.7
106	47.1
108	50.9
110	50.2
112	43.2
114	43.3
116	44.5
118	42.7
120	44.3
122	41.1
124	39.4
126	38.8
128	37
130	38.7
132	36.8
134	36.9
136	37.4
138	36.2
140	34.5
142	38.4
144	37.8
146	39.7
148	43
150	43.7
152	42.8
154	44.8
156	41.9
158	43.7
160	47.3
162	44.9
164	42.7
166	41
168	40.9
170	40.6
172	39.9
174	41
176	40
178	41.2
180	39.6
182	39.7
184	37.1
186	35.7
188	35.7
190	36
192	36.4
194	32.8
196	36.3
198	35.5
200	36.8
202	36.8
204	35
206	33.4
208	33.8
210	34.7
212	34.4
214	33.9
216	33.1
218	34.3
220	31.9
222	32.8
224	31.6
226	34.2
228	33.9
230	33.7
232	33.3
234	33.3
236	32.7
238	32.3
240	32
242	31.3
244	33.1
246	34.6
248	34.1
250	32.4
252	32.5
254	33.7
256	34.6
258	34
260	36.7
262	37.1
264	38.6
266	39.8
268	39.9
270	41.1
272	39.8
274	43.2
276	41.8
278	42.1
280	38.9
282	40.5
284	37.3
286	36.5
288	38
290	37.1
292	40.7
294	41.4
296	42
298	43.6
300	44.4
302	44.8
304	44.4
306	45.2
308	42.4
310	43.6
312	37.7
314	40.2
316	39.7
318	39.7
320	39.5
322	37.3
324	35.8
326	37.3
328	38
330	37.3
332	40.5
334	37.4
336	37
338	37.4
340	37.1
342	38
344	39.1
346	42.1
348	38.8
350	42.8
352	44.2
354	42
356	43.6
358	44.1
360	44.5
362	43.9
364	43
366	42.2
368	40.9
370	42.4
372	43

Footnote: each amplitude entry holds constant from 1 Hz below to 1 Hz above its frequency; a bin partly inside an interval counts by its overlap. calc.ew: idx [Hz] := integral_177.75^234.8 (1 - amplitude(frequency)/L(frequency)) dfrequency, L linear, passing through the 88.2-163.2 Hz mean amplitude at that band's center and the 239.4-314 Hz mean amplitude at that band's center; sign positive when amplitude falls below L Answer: 8.0 Hz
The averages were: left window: 43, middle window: 35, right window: 38.7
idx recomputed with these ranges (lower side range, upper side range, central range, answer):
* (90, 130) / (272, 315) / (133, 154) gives 2.3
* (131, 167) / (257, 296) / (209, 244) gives 5.9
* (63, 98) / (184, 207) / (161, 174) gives -1.4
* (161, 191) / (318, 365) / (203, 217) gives 2.0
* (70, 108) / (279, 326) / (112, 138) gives 2.5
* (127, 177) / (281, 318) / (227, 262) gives 6.3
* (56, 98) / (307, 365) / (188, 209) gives 3.2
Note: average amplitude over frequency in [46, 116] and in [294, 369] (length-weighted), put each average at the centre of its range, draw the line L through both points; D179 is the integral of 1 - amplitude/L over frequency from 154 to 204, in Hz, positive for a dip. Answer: 4.2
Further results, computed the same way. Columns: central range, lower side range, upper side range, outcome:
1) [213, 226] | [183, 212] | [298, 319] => 1.3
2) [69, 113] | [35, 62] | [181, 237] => -5.0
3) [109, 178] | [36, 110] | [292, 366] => 3.4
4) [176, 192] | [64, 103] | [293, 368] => 1.8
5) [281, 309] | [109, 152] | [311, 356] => -1.4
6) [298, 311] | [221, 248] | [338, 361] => -2.1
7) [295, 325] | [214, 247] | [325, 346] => -3.7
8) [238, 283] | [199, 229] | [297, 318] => 1.8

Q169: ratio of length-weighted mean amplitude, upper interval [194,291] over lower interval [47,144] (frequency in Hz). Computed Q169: 0.83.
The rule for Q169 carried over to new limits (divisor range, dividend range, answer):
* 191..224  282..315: 1.20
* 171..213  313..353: 1.06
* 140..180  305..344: 0.94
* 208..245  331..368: 1.24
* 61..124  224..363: 0.87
